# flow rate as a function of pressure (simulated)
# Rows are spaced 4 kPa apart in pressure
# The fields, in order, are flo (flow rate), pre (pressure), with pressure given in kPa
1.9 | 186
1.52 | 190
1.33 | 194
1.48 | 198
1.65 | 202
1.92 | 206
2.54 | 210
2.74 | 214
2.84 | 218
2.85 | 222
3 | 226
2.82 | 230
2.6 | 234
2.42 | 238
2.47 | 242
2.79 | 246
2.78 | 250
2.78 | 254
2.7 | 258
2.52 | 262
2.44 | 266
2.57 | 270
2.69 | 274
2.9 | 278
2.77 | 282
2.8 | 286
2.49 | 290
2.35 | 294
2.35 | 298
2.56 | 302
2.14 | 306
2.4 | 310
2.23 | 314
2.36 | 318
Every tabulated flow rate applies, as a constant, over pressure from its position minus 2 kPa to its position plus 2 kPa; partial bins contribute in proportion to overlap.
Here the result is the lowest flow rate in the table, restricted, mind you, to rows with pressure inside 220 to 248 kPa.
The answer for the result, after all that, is 2.42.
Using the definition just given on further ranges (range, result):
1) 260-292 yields 2.44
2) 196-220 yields 1.48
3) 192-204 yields 1.33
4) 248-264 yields 2.52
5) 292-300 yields 2.35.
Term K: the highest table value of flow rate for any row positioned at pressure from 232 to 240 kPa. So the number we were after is 2.6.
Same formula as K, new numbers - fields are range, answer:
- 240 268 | 2.79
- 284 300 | 2.8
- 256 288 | 2.9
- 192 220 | 2.84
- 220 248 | 3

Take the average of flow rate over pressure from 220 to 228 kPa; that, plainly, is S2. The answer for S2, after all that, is 2.92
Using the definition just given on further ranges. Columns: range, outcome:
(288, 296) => 2.42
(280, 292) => 2.69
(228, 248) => 2.62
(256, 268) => 2.55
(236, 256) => 2.65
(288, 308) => 2.38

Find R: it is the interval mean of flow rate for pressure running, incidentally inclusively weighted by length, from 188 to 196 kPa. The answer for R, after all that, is 1.43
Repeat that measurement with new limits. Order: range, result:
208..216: 2.64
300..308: 2.35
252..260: 2.74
